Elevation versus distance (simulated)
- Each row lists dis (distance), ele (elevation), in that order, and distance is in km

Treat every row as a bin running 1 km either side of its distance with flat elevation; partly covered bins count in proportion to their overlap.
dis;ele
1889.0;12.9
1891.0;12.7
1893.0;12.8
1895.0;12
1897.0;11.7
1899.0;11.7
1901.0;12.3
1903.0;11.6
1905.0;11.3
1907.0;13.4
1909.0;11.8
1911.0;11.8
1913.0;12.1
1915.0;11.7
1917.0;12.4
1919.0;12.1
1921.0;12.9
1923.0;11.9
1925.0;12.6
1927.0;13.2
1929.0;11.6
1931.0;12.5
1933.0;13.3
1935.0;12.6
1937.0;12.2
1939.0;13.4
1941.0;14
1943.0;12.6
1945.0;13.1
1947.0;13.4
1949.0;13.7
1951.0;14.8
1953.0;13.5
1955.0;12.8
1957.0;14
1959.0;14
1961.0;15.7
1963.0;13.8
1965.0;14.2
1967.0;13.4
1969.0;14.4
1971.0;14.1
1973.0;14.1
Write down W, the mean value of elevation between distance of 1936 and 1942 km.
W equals 13.2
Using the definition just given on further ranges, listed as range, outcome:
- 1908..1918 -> 12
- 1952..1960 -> 13.6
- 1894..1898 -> 11.8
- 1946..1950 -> 13.6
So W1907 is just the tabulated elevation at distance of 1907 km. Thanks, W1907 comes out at 13.4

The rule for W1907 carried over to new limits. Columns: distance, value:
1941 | 14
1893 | 12.8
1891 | 12.7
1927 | 13.2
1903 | 11.6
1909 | 11.8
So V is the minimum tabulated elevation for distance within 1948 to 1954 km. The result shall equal 13.5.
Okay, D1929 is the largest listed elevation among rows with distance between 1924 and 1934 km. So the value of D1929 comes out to 13.3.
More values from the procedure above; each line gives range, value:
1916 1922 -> 12.9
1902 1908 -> 13.4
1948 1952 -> 14.8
